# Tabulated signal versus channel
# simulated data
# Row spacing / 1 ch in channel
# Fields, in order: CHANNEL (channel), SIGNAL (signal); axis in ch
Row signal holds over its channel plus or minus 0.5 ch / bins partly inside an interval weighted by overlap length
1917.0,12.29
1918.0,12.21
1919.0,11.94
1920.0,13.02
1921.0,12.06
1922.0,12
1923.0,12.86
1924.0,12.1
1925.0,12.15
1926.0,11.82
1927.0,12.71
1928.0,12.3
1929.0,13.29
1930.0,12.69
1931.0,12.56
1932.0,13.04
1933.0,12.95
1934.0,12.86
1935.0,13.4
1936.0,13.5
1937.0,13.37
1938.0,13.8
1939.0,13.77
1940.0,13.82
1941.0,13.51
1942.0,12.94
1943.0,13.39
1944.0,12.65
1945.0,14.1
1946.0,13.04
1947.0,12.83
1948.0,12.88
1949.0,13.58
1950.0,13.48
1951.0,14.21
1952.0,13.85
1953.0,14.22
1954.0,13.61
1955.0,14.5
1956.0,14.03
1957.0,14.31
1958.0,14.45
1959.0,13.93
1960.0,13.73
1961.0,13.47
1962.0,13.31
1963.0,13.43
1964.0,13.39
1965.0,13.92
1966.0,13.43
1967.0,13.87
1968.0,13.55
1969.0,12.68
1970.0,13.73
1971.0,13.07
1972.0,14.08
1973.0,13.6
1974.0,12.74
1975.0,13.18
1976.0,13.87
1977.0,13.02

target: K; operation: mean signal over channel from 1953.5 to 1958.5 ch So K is 14.2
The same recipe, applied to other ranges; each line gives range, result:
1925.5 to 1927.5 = 12.3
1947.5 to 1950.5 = 13.3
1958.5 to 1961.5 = 13.7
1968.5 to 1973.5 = 13.4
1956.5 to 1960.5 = 14.1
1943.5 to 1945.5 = 13.4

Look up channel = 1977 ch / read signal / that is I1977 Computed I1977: 13.02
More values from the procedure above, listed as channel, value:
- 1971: 13.07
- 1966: 13.43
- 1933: 12.95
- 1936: 13.5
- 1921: 12.06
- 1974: 12.74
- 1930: 12.69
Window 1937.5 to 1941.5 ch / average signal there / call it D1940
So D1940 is 13.7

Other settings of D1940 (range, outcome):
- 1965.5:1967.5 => 13.6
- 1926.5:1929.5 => 12.8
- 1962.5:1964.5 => 13.4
